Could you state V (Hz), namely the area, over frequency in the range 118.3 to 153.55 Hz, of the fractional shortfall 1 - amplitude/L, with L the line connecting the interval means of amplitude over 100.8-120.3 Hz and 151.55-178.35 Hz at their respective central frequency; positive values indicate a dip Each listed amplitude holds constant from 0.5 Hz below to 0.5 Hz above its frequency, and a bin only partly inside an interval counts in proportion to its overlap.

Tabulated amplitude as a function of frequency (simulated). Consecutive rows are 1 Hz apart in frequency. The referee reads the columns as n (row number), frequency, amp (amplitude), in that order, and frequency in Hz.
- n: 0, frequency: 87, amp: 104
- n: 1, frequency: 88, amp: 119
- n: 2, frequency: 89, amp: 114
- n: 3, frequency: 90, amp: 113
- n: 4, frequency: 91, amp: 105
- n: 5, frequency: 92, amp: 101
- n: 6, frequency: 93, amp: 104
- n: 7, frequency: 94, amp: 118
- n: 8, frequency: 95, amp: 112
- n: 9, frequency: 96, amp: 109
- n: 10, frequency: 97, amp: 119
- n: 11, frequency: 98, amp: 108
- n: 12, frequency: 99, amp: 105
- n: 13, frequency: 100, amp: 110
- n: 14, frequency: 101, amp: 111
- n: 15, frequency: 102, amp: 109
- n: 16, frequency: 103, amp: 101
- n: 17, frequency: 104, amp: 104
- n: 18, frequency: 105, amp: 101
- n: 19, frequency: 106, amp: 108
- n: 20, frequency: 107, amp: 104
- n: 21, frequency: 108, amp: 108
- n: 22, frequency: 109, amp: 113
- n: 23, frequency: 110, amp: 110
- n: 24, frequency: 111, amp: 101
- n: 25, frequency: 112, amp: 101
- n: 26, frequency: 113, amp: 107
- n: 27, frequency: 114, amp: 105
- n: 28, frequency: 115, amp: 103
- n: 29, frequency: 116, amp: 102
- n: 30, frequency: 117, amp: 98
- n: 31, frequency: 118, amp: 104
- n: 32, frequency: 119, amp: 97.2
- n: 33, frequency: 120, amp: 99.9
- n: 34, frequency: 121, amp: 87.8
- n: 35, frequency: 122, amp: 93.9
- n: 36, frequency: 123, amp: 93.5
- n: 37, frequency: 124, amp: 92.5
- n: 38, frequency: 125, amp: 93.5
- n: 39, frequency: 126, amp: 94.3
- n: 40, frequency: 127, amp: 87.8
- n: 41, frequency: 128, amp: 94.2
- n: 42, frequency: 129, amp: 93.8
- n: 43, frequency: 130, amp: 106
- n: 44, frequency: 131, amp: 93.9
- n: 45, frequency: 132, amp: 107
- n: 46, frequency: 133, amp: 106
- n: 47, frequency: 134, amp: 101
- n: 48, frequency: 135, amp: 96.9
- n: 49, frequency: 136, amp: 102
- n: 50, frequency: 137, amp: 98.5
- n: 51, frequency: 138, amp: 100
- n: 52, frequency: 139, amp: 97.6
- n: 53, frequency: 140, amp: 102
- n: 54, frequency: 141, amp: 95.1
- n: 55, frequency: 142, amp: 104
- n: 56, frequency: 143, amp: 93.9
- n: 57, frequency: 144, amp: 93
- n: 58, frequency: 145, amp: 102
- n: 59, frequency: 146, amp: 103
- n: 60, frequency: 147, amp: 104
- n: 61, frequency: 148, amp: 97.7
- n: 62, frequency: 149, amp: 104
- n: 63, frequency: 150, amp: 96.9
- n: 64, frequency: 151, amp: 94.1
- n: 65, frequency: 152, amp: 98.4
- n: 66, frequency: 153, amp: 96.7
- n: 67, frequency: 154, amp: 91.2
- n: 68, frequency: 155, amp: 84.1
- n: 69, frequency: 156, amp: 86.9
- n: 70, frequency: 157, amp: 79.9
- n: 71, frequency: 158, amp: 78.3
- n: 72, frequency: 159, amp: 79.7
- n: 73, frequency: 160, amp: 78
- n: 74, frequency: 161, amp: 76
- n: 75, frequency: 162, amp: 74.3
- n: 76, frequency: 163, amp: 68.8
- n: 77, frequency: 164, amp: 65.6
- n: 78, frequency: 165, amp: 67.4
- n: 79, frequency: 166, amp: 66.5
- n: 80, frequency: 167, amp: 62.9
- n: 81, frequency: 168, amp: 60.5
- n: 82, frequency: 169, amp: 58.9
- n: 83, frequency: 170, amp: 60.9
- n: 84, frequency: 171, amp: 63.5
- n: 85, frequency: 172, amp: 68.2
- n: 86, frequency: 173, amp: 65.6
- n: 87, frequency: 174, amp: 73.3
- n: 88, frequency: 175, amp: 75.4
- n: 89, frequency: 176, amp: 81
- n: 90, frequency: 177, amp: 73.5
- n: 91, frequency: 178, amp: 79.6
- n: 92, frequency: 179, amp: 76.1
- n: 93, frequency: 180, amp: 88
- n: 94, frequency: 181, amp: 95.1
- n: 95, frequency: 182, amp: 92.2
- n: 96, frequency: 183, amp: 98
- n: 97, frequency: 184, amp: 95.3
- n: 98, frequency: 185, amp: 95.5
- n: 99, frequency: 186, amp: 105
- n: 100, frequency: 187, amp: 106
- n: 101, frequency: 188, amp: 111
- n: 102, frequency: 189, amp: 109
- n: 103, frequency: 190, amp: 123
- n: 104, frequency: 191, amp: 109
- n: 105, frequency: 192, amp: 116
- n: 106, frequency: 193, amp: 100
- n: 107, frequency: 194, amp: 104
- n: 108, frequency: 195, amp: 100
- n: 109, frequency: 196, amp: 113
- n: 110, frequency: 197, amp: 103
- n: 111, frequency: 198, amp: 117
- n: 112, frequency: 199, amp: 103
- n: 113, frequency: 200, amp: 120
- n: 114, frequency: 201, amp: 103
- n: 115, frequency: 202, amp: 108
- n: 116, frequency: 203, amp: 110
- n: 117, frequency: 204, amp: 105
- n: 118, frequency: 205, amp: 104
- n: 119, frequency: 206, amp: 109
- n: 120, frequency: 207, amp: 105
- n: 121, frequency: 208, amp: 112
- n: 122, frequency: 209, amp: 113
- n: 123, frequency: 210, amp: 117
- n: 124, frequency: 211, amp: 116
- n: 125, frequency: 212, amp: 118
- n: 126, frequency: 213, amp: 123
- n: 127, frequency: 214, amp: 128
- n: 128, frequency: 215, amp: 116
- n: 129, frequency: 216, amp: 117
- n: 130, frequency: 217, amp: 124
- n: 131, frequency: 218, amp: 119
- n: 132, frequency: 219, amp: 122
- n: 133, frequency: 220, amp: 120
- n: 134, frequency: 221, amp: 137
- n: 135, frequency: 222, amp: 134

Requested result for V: -3.1 Hz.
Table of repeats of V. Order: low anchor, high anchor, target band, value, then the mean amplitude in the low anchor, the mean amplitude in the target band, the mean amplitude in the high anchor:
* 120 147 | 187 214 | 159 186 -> 7.5 Hz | 97.6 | 76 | 111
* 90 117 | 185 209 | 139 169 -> 6.0 Hz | 107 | 86.1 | 108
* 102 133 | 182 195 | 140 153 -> 0.4 Hz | 100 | 98.9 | 105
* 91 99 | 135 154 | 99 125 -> 0.8 Hz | 110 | 102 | 98.8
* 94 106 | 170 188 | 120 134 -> 0.6 Hz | 108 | 96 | 84.3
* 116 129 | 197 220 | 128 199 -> 8.7 Hz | 95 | 91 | 114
